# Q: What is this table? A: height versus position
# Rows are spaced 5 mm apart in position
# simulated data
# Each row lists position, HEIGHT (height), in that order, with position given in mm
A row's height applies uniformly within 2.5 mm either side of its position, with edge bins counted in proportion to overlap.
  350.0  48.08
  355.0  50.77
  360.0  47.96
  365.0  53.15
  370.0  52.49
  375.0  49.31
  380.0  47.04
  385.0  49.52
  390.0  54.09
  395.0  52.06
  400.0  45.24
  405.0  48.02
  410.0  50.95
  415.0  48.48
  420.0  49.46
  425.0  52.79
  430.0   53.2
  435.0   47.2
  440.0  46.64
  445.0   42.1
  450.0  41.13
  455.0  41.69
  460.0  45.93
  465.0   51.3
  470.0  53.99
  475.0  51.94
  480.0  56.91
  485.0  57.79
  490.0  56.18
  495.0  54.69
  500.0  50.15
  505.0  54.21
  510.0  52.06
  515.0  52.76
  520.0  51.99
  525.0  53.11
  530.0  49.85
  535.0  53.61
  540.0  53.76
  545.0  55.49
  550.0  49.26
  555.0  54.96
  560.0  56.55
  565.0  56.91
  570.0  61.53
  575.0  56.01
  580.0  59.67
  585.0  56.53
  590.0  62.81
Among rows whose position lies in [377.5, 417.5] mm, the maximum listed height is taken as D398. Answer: 54.09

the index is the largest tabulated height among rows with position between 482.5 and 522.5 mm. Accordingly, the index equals 57.79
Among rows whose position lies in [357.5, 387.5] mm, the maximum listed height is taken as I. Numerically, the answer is 53.15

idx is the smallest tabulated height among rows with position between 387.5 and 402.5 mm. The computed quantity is 45.24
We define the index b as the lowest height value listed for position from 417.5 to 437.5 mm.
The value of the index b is 47.2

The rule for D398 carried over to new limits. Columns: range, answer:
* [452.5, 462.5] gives 45.93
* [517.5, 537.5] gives 53.61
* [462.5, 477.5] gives 53.99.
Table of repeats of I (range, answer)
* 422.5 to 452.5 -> 53.2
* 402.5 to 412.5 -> 50.95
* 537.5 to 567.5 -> 56.91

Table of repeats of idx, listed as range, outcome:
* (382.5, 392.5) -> 49.52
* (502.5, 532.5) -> 49.85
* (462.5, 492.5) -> 51.3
